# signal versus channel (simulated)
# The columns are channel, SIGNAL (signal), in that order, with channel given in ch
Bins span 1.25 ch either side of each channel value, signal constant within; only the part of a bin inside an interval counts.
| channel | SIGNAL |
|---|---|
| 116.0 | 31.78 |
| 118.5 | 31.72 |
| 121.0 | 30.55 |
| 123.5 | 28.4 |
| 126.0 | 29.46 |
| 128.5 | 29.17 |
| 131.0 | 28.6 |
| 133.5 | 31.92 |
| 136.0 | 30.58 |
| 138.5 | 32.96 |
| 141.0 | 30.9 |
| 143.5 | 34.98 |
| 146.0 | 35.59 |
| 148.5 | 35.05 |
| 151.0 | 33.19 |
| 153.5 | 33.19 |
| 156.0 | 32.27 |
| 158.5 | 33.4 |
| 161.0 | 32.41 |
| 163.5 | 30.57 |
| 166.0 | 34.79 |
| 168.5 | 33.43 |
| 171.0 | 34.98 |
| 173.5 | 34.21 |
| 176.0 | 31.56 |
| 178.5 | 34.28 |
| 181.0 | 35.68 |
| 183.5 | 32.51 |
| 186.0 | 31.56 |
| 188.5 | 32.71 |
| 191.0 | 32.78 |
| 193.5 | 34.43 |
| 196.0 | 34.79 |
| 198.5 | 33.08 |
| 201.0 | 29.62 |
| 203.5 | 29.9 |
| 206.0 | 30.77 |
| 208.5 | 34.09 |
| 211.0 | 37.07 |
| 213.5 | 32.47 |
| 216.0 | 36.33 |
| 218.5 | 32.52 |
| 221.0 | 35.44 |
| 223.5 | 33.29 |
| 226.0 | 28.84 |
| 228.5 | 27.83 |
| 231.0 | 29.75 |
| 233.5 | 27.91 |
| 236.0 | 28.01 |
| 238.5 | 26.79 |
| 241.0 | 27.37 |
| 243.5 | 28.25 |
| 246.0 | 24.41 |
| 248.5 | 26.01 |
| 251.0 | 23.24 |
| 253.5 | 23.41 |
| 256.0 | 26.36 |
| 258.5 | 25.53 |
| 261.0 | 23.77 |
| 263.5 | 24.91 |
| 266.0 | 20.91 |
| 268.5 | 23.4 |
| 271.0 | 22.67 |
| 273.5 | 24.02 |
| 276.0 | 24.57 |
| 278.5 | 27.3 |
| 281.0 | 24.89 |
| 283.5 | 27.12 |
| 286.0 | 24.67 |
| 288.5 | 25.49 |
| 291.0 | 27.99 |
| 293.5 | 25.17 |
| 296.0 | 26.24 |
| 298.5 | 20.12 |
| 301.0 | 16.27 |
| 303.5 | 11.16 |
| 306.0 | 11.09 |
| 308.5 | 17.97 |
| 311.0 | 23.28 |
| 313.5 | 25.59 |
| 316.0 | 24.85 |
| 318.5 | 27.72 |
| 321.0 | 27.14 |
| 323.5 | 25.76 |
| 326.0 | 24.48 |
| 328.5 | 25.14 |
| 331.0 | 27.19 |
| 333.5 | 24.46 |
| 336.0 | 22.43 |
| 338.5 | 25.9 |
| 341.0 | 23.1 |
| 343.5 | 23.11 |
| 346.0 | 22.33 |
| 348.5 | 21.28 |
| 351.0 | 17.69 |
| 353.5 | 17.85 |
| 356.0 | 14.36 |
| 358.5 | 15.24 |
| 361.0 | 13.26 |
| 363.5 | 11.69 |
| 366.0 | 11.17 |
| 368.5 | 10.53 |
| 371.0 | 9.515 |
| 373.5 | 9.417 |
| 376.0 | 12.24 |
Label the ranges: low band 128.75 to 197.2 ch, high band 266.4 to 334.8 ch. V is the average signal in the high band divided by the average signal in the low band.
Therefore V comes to 0.71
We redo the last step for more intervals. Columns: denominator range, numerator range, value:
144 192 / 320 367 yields 0.62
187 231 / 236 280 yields 0.77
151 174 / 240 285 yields 0.75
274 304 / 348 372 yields 0.59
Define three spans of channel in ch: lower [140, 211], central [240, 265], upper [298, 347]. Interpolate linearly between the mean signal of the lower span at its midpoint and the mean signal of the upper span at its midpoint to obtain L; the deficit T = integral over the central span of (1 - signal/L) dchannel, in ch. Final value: 2.1 ch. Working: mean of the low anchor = 33.2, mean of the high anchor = 22.5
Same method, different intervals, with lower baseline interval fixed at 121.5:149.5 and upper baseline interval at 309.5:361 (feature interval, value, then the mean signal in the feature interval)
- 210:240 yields -4.0 ch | 31.3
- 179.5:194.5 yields -2.1 ch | 33.3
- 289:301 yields 0.2 ch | 24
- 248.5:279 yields 2.0 ch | 24.2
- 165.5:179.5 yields -1.8 ch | 33.8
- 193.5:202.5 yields -1.2 ch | 32.7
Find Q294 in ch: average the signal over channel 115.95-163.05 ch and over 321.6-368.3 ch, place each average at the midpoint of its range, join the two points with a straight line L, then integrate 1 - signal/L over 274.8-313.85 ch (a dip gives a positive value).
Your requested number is 1.4 ch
